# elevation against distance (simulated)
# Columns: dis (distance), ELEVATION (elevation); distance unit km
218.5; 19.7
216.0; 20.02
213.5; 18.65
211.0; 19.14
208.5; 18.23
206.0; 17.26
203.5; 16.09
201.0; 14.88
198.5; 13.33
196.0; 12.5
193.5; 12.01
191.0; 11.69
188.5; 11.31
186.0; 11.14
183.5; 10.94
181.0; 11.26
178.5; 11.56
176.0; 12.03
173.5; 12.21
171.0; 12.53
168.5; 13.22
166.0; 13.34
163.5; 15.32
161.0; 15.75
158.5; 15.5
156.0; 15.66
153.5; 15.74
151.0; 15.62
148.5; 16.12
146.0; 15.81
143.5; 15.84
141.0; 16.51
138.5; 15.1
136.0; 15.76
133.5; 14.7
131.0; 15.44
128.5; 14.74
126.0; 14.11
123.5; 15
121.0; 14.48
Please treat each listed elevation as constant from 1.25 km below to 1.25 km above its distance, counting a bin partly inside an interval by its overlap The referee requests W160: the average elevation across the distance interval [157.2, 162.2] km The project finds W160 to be 15.6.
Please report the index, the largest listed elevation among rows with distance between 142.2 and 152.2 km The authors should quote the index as 16.12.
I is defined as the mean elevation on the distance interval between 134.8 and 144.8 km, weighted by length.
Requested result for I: 15.8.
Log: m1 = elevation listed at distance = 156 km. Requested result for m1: 15.66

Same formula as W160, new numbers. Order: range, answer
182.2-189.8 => 11.1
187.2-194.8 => 11.7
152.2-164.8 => 15.6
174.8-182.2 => 11.6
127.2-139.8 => 15.1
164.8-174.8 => 12.8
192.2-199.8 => 12.6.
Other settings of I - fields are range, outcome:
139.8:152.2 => 16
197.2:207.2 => 15.4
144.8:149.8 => 16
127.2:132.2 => 15.1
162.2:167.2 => 14.4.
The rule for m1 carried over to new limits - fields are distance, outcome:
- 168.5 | 13.22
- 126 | 14.11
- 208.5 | 18.23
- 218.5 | 19.7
